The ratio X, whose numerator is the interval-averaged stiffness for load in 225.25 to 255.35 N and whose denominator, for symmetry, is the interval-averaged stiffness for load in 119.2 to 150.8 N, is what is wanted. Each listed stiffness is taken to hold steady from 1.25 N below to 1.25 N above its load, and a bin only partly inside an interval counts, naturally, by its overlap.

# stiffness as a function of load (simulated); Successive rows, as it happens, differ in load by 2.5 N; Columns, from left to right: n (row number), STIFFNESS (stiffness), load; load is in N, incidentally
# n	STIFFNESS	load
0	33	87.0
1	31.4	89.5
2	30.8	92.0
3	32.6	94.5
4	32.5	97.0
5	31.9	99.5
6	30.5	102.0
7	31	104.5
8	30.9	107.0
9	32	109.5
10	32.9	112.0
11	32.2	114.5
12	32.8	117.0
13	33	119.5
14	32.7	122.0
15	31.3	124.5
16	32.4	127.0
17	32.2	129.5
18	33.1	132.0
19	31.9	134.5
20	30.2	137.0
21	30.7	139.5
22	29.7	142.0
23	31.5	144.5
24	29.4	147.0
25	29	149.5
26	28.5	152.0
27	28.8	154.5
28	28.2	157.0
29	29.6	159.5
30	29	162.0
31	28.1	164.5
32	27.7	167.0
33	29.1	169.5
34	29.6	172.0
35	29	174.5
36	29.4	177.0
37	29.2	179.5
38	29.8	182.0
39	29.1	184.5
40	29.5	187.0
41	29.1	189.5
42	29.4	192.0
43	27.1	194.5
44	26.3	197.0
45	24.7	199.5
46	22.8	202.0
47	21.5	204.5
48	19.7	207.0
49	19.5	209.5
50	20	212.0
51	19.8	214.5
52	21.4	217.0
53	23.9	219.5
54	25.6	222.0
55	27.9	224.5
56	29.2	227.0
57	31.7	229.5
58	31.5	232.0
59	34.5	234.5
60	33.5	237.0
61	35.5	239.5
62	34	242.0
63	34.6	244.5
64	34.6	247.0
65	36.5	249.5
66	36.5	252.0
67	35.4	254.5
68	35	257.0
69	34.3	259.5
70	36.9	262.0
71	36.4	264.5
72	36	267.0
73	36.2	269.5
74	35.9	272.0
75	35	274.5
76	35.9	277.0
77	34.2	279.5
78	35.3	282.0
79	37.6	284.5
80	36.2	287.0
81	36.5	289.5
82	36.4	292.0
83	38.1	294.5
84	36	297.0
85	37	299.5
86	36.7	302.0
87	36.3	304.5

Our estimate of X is 1.08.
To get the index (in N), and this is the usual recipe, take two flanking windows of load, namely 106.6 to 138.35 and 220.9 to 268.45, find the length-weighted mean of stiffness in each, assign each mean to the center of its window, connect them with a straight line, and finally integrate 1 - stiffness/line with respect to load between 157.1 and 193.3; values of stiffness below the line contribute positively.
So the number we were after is 4.1 N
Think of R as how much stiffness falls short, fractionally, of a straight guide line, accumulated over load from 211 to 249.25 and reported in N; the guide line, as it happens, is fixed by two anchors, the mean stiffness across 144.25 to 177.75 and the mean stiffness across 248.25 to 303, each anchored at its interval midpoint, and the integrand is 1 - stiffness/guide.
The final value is 4.5 N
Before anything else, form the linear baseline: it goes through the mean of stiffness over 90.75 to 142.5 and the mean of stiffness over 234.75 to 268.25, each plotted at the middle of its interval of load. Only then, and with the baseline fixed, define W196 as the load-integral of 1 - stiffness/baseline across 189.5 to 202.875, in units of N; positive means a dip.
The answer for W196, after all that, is 2.9 N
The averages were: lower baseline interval 31.8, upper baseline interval 35.3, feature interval 26.4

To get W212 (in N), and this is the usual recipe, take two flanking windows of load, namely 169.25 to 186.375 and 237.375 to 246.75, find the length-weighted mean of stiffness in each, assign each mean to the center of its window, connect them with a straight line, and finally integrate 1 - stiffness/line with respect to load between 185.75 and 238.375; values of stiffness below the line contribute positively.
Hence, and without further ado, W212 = 9.8 N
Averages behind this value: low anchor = 29.3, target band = 26.1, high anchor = 34.6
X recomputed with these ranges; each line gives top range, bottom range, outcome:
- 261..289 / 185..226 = 1.48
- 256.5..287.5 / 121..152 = 1.15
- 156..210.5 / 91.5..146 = 0.86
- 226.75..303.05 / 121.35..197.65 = 1.19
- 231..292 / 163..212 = 1.32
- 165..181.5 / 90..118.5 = 0.91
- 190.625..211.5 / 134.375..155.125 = 0.79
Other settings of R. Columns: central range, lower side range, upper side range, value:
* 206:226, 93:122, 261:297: 7.1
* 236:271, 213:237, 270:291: -4.0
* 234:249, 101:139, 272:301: 0.2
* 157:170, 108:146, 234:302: 1.7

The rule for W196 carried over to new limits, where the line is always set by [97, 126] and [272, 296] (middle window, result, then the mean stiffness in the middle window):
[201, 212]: 4.3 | 20.7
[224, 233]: 1.2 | 30.2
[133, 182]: 5.4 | 29.4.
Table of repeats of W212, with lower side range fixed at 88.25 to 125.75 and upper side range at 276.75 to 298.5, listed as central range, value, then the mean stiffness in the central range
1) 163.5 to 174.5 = 1.56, 28.7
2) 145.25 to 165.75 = 2.59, 28.9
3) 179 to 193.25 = 1.88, 29.4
